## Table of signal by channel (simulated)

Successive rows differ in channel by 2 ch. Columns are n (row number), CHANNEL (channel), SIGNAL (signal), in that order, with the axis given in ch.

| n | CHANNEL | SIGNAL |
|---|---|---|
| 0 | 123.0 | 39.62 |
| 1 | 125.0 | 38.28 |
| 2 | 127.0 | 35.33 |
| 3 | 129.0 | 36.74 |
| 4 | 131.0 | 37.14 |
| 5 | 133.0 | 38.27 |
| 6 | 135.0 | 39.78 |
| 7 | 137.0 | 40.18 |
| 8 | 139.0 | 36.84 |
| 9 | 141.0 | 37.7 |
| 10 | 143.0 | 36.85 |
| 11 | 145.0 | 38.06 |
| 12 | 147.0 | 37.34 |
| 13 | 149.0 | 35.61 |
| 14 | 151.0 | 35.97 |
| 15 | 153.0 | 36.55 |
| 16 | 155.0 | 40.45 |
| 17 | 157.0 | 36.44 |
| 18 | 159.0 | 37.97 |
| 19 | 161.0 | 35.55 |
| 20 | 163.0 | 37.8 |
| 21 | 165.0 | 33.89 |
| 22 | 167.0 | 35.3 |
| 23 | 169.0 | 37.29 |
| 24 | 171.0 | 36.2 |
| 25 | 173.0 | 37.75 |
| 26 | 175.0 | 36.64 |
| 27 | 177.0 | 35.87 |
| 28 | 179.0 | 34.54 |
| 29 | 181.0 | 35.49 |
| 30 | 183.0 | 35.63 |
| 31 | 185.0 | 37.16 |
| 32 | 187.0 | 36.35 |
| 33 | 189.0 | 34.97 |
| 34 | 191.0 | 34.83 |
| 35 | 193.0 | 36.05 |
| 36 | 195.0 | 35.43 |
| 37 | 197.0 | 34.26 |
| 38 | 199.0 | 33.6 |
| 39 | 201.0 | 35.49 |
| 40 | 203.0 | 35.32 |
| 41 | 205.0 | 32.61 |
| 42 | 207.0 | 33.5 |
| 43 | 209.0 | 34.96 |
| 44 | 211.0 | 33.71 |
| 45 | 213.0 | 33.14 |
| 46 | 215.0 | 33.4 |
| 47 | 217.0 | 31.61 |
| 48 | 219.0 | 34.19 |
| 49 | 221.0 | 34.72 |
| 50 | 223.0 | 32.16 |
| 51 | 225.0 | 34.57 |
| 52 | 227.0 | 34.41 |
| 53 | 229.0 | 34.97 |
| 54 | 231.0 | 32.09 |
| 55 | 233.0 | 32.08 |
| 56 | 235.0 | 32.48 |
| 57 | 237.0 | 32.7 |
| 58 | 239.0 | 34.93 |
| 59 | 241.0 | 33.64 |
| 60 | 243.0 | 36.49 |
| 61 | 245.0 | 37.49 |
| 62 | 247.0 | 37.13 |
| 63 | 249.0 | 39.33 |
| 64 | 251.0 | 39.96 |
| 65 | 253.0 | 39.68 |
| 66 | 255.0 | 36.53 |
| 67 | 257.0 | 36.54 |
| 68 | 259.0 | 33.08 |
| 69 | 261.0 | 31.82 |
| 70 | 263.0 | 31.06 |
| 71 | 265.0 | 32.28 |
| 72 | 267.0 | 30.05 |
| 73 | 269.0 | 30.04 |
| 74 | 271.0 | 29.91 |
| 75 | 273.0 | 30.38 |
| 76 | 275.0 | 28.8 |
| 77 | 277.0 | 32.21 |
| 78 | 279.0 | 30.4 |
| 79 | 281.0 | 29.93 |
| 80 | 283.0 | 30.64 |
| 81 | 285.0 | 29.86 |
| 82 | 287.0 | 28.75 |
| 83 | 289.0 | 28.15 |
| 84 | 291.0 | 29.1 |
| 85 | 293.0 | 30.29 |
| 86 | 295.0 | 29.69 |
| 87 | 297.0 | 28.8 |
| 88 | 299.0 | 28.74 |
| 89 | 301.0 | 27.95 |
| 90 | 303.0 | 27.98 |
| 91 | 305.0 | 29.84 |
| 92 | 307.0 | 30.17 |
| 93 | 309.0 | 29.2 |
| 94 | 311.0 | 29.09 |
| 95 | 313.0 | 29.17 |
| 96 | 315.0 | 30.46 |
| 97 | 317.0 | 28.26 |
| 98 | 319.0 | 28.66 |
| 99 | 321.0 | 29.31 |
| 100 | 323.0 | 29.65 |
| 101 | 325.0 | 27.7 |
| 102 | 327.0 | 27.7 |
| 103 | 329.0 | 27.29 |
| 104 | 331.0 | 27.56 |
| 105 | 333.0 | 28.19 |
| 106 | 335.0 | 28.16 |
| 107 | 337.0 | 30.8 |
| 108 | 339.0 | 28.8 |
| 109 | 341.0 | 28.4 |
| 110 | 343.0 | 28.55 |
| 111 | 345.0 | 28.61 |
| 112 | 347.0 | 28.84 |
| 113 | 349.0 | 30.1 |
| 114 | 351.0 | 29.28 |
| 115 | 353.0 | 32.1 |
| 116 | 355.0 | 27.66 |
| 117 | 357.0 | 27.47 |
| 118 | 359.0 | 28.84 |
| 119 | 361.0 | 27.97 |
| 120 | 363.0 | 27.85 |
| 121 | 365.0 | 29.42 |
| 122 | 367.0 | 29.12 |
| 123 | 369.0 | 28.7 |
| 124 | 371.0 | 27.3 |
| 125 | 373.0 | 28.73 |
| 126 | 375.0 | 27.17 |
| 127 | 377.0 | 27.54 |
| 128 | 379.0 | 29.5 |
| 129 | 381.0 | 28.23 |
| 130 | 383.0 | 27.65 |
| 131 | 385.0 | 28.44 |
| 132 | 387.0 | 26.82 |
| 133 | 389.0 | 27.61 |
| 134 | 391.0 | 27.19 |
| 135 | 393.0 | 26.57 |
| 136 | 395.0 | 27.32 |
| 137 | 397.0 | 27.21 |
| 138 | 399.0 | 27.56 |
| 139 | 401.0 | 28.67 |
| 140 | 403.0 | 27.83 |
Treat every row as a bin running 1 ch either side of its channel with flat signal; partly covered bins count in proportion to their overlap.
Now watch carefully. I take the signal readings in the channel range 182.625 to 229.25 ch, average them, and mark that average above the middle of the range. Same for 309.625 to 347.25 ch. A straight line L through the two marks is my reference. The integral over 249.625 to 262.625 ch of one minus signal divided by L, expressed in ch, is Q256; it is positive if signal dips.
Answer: -1.6 ch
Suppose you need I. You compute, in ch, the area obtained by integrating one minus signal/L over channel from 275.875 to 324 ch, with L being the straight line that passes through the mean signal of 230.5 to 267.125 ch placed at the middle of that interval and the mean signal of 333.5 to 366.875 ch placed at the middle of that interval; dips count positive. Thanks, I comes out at 3.7 ch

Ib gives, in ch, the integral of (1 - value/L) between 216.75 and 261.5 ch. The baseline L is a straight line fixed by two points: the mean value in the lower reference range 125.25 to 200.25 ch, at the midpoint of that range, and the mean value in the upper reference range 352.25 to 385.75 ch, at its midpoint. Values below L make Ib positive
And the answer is -2.0 ch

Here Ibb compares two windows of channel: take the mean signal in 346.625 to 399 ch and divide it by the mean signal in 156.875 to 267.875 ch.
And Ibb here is 0.8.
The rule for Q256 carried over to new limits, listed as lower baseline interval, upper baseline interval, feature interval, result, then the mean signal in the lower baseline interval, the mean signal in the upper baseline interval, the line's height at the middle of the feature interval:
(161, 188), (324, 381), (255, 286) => 0.7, 36.1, 28.5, 32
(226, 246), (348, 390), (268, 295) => 1.9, 34.1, 28.5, 32.2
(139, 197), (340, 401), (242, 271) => -1.8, 36.4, 28.3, 32.8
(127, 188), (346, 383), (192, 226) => 0.8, 36.9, 28.6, 34.8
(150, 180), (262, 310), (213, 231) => -0.2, 36.5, 29.8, 33.3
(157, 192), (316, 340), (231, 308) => -1.6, 36.1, 28.5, 31.4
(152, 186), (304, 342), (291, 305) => 0.5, 36.5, 28.9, 30.1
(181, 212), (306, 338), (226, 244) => -0.4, 34.9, 28.8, 33.1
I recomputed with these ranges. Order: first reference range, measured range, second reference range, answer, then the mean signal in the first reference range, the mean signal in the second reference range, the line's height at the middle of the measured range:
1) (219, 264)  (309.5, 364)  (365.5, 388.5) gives 2.5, 34.9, 28.1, 30.1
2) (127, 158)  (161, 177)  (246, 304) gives 0.0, 37.5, 31.7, 36.4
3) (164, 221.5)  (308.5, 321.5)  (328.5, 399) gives 0.5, 35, 28.3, 30.2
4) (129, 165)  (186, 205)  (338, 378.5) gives 0.2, 37.4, 28.6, 35.4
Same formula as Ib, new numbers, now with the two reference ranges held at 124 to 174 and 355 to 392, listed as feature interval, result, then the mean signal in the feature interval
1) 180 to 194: -0.1 ch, 35.8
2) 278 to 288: 0.6 ch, 29.9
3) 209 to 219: 0.4 ch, 33.3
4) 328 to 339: 0.5 ch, 28.4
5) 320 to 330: 0.6 ch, 28.3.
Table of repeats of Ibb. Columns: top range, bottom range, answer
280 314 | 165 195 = 0.81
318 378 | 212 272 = 0.84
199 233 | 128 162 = 0.90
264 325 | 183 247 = 0.86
